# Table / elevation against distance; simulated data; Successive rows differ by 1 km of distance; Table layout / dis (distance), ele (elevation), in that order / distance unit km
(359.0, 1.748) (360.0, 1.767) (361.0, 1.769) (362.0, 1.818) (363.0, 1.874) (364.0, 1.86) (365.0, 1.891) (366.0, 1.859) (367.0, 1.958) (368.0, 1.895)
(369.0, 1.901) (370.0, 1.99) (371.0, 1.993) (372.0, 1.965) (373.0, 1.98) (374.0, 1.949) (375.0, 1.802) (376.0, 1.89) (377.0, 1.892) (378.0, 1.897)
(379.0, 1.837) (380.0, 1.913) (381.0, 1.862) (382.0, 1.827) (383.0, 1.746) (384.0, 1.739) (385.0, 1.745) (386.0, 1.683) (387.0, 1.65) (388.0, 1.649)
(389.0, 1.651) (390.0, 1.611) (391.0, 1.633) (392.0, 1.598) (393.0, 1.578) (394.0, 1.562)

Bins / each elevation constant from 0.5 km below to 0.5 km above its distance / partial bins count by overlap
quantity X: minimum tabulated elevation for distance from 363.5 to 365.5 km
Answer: 1.86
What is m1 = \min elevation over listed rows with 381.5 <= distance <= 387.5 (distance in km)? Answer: 1.65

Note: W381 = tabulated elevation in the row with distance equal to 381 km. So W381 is 1.862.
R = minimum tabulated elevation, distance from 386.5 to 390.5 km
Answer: 1.611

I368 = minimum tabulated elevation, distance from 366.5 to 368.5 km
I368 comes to 1.895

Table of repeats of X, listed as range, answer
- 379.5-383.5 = 1.746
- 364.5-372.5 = 1.859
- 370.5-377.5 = 1.802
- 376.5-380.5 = 1.837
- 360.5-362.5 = 1.769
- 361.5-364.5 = 1.818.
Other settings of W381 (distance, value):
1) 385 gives 1.745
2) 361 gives 1.769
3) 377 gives 1.892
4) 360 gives 1.767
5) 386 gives 1.683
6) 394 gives 1.562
